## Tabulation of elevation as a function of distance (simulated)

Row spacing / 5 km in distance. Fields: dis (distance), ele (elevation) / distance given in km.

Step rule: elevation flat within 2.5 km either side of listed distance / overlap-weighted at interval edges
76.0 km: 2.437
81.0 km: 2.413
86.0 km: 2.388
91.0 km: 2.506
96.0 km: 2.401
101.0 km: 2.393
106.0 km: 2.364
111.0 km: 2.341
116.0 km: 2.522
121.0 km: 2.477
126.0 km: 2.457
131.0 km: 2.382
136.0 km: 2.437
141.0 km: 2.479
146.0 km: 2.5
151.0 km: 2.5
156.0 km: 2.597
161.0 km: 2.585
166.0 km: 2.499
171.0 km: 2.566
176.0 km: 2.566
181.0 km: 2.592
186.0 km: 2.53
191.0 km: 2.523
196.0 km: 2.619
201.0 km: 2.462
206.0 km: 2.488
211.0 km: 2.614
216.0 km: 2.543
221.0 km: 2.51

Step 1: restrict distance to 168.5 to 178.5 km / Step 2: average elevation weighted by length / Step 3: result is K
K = 2.57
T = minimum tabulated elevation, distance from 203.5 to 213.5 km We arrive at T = 2.488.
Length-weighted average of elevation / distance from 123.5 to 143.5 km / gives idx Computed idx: 2.44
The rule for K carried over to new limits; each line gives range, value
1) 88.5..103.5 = 2.43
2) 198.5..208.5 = 2.48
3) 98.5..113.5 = 2.37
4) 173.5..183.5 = 2.58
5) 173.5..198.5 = 2.57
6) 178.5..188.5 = 2.56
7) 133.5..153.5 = 2.48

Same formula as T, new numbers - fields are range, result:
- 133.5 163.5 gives 2.437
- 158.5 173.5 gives 2.499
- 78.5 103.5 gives 2.388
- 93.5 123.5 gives 2.341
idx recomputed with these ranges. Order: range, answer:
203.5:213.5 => 2.55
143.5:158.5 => 2.53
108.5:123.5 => 2.45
